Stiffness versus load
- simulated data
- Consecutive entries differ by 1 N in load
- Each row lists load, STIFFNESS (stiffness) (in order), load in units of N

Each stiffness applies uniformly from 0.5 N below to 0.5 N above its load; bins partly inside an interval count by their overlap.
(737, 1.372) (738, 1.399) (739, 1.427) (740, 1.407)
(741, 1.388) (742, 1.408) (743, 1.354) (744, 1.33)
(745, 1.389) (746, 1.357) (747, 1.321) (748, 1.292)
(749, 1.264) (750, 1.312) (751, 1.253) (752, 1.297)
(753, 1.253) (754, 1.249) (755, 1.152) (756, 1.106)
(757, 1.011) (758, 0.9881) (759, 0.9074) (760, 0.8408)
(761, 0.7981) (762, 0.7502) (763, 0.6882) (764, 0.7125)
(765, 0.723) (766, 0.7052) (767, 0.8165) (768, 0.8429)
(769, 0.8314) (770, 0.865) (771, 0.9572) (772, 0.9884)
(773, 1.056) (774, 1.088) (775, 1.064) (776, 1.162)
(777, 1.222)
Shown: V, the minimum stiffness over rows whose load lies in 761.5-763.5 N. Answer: 0.6882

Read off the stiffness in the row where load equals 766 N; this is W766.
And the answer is 0.7052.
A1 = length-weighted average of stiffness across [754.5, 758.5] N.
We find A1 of 1.06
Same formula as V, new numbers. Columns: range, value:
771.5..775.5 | 0.9884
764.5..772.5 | 0.7052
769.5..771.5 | 0.865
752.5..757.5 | 1.011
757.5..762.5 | 0.7502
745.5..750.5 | 1.264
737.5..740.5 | 1.399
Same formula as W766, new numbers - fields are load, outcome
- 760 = 0.8408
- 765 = 0.723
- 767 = 0.8165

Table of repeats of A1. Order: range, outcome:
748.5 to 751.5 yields 1.28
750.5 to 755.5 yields 1.24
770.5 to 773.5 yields 1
